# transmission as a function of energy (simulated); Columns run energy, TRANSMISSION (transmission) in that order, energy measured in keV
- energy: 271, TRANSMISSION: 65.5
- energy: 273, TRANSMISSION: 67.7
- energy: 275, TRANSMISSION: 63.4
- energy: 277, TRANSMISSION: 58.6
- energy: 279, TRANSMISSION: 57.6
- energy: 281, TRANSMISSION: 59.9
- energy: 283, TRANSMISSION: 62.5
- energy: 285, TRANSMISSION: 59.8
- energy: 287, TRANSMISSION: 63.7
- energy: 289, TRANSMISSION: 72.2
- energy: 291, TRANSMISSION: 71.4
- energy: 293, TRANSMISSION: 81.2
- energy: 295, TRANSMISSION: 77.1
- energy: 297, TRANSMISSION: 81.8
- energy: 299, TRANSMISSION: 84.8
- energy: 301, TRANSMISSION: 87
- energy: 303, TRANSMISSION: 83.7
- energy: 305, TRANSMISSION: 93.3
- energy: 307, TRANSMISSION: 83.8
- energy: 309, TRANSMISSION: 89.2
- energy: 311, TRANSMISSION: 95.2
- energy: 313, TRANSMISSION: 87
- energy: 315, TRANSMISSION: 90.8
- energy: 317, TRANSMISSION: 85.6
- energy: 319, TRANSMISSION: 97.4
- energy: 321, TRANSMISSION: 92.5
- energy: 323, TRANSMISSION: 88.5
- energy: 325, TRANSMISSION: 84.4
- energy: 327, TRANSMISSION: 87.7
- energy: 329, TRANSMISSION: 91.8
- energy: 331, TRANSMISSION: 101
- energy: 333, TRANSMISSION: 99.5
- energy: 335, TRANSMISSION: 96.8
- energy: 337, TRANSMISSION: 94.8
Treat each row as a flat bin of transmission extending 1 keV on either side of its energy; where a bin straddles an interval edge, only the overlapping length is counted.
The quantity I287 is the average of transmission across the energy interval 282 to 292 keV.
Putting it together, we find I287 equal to 65.9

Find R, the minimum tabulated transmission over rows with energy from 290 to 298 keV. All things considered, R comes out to 71.4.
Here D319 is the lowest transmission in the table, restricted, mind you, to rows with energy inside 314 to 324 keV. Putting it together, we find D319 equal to 85.6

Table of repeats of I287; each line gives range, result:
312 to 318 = 87.8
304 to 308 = 88.5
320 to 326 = 88.5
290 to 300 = 79.3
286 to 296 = 73.1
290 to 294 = 76.3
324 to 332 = 91.2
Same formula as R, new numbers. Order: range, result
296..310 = 81.8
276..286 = 57.6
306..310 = 83.8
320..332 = 84.4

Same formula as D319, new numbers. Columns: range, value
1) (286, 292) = 63.7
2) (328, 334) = 91.8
